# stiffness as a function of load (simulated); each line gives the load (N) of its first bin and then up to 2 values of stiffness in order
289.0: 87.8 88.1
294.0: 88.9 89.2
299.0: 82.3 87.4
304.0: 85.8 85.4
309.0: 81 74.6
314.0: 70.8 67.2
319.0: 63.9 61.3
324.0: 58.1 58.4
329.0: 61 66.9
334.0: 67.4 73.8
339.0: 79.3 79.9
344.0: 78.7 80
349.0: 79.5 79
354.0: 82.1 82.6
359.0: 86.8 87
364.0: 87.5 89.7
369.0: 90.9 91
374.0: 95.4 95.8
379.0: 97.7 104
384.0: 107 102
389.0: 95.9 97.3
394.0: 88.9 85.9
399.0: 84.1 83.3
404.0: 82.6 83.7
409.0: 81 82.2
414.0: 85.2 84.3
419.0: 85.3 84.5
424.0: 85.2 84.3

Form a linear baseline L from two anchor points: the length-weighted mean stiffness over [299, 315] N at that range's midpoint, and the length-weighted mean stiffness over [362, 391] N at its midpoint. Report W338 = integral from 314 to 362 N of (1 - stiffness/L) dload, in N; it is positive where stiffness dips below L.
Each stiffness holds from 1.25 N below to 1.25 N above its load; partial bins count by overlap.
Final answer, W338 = 8.1 N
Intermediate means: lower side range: 81.1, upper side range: 95.9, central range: 73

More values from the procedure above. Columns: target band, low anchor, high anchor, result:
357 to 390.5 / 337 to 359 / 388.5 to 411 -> -4.4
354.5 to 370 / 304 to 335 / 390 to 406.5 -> -1.7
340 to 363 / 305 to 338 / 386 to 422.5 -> -2.0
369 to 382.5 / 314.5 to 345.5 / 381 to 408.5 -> -1.8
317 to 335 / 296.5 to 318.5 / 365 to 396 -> 4.5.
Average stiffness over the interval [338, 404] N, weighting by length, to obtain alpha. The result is 88.8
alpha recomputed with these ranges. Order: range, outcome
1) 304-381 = 78.8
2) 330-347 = 74.7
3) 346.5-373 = 85.4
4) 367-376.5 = 92.7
